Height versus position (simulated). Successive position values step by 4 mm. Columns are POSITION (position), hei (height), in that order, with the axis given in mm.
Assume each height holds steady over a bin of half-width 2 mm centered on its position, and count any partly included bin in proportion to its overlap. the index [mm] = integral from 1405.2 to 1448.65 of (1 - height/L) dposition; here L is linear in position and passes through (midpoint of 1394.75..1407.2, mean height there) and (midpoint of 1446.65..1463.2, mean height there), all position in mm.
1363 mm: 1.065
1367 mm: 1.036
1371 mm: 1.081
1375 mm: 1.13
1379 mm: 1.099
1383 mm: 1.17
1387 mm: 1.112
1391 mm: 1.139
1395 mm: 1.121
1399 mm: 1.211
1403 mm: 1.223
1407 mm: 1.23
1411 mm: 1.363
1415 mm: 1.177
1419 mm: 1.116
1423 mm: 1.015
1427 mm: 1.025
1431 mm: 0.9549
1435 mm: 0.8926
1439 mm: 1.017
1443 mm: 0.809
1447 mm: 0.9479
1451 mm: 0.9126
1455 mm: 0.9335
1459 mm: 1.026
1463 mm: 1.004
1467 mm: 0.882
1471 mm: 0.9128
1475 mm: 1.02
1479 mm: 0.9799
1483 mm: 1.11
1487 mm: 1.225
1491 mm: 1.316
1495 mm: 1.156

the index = 1.63 mm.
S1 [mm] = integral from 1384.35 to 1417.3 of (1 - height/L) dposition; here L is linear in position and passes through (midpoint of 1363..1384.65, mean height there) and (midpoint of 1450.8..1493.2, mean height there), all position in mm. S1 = -3.5 mm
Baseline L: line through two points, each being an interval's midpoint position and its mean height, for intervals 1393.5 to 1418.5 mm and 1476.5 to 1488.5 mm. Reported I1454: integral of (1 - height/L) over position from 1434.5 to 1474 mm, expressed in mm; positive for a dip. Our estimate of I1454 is 7.0 mm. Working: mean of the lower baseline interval 1.22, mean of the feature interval 0.937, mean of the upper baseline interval 1.1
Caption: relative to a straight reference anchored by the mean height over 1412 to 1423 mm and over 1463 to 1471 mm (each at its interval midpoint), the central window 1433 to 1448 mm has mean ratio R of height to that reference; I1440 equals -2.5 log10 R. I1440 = 0.14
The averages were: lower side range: 1.14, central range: 0.915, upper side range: 0.92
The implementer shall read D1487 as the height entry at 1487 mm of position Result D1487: 1.225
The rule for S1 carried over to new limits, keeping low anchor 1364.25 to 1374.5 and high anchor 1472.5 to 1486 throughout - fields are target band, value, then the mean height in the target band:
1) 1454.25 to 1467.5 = 1.0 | 0.973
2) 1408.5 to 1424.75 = -1.7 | 1.17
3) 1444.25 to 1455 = 1.3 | 0.922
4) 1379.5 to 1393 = -0.9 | 1.14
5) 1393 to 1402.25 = -1.0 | 1.17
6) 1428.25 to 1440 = 1.1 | 0.954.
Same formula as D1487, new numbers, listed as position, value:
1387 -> 1.112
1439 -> 1.017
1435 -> 0.8926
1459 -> 1.026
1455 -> 0.9335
